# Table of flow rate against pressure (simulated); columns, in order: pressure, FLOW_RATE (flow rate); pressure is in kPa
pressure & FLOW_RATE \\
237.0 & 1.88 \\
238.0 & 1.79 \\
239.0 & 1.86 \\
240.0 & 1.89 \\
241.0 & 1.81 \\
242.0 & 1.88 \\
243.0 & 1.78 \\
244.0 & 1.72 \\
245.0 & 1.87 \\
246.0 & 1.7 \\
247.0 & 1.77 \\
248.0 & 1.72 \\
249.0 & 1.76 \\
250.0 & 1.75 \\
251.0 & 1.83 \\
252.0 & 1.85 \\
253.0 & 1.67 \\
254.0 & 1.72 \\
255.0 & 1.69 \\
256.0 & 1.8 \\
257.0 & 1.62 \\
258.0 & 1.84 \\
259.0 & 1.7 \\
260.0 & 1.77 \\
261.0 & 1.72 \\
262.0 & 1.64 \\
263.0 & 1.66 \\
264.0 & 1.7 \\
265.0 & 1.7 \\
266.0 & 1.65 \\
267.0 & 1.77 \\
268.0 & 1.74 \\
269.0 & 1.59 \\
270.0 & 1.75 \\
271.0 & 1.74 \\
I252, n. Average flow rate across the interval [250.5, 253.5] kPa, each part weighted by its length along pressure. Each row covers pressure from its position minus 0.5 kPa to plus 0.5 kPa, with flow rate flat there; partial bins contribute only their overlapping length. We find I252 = 1.78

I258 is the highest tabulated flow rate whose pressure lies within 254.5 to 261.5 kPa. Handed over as 1.84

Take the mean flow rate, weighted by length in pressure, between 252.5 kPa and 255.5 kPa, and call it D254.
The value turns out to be 1.69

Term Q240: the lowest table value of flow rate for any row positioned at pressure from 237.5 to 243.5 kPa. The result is 1.78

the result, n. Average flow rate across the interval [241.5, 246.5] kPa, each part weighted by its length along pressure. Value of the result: 1.79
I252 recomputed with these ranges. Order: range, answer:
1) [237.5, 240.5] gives 1.85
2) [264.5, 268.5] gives 1.71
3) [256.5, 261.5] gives 1.73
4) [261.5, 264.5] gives 1.67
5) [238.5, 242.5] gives 1.86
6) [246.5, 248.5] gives 1.75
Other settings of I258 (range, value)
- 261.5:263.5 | 1.66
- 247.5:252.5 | 1.85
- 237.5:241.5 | 1.89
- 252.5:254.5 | 1.72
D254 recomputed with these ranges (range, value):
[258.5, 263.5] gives 1.7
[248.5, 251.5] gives 1.78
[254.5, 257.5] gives 1.7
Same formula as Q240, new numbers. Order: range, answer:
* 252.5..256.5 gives 1.67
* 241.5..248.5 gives 1.7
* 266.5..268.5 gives 1.74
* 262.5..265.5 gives 1.66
